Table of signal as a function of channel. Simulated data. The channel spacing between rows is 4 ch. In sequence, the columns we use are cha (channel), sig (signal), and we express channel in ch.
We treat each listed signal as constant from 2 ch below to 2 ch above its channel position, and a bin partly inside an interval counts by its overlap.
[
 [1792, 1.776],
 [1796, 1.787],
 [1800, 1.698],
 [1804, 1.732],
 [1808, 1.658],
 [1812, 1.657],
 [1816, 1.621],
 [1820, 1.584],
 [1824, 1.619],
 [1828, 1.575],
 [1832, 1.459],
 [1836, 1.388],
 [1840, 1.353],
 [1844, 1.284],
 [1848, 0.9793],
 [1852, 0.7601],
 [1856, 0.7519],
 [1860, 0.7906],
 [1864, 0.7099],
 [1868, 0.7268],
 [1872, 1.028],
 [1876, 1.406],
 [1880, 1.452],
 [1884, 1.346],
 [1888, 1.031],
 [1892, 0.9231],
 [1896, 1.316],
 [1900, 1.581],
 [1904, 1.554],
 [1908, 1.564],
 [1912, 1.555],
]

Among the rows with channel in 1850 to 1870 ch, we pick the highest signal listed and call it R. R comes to 0.7906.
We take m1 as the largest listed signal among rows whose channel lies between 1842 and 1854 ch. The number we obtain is 1.284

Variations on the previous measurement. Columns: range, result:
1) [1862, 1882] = 1.452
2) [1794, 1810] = 1.787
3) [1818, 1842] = 1.619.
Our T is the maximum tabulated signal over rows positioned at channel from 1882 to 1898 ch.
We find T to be 1.346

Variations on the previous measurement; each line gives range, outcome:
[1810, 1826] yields 1.657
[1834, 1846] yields 1.388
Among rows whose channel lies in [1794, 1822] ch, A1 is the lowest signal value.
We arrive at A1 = 1.584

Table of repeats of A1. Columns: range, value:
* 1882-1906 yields 0.9231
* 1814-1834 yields 1.459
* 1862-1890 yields 0.7099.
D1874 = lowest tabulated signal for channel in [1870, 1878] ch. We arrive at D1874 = 1.028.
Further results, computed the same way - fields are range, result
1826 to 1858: 0.7519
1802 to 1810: 1.658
